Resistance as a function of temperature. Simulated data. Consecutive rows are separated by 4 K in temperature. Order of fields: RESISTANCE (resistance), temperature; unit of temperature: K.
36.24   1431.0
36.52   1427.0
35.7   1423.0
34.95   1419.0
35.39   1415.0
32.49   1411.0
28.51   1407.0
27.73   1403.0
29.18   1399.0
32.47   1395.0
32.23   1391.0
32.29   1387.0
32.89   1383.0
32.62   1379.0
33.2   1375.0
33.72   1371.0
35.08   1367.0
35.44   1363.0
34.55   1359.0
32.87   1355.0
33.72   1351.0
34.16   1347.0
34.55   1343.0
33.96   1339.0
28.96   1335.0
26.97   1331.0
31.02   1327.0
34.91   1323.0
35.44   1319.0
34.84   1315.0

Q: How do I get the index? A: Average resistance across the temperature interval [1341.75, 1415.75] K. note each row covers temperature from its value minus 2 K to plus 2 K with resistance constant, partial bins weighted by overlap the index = 32.7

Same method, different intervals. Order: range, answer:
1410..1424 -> 34.7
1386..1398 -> 32.1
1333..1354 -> 33.1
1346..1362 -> 33.9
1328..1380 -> 33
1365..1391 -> 33.2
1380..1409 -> 30.8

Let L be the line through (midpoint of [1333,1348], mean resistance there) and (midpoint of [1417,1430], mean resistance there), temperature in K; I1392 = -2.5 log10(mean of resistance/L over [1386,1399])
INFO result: 0.092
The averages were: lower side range 32.8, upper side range 35.8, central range 31.8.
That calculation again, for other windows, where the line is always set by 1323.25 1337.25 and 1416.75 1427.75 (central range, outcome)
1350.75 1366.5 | -0.09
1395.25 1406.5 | 0.18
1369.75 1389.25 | 0.00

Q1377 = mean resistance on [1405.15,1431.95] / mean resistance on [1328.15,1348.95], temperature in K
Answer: 1.08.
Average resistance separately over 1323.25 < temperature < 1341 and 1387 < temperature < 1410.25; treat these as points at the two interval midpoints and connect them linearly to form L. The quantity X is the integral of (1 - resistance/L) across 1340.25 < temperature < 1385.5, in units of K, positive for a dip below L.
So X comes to -4.95 K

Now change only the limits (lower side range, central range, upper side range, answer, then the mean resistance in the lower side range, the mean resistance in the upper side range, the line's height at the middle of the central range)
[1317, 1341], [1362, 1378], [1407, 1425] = -0.6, 31.9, 34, 32.9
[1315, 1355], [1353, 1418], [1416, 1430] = 3.5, 32.8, 35.7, 34.5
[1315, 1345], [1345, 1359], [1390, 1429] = -0.5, 32.4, 32.5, 32.5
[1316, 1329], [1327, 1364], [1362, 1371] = 1.9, 33.9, 34.9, 34.4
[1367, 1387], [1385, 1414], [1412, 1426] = 2.9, 33.2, 35.2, 34.3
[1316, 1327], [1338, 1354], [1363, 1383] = 0.0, 34.4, 33.8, 34.1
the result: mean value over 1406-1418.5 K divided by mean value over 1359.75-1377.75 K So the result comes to 0.96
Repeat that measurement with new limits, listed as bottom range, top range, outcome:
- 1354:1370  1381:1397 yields 0.94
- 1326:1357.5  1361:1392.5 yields 1.04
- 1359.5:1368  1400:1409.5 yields 0.81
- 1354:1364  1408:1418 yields 0.98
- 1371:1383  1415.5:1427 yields 1.08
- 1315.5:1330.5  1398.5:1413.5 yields 0.89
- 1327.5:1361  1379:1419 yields 0.98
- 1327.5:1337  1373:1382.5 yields 1.16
